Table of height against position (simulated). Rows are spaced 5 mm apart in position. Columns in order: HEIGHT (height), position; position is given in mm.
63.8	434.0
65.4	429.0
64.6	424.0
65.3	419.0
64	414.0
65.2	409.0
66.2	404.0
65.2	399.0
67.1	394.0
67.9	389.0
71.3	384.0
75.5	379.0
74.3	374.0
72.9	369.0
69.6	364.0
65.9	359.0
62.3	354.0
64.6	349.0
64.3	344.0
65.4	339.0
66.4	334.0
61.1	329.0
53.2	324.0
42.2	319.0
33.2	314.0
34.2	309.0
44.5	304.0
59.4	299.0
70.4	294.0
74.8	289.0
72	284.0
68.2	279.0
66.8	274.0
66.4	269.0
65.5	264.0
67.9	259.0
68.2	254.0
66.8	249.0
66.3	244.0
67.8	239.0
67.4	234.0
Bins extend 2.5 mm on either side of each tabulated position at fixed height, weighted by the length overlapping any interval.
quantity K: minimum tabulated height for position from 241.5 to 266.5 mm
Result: 65.5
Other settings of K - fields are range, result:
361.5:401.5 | 65.2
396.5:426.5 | 64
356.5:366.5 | 65.9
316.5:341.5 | 42.2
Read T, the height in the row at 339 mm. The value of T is 65.4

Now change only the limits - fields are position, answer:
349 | 64.6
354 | 62.3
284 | 72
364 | 69.6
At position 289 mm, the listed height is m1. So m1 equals 74.8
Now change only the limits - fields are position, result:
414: 64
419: 65.3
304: 44.5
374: 74.3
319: 42.2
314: 33.2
